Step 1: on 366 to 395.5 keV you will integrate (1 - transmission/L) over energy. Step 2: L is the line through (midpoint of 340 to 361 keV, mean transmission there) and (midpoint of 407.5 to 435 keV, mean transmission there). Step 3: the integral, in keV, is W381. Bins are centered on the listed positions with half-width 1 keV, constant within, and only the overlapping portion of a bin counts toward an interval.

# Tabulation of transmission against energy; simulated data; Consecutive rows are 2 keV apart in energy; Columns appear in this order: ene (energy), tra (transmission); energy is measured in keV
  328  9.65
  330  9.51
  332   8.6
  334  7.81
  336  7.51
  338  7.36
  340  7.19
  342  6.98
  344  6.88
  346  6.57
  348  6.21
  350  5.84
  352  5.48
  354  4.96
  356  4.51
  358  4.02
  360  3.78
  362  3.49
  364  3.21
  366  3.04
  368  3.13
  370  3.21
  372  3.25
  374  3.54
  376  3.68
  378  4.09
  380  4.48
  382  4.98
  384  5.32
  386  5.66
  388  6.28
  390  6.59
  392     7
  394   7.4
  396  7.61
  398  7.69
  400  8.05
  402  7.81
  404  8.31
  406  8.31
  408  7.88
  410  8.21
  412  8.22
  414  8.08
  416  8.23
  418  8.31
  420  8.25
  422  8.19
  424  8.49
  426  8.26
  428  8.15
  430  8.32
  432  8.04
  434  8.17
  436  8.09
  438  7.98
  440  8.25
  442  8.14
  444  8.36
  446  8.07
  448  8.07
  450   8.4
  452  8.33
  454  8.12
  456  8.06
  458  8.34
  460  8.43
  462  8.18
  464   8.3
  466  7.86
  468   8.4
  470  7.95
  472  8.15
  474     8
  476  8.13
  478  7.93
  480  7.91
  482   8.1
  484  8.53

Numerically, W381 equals 8.3 keV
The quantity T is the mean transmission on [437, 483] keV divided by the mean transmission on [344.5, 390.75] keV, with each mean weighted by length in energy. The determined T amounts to 1.77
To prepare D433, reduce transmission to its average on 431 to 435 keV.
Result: 8.11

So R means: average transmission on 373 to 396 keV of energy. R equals 5.46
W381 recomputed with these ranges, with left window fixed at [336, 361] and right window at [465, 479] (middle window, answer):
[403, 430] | -4.4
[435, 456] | -1.6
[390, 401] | -1.2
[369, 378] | 4.0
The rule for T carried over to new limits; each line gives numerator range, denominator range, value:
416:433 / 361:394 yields 1.82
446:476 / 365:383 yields 2.20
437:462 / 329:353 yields 1.15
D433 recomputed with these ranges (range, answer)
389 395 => 7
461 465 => 8.24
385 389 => 5.97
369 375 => 3.33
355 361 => 4.1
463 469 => 8.19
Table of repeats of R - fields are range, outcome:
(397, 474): 8.17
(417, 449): 8.2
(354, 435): 6.31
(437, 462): 8.21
